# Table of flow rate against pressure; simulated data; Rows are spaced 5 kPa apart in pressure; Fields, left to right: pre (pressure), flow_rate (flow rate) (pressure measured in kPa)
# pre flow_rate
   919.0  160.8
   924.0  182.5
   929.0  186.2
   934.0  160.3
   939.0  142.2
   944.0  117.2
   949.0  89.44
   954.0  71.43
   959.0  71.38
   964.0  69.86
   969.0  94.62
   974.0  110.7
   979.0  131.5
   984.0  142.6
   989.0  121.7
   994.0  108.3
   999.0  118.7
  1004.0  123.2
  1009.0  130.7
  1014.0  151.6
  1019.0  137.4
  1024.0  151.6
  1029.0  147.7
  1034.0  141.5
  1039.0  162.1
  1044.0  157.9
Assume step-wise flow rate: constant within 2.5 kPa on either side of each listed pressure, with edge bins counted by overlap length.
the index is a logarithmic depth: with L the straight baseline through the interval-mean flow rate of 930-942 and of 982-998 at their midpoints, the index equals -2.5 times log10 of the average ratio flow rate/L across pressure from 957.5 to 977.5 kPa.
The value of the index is 0.447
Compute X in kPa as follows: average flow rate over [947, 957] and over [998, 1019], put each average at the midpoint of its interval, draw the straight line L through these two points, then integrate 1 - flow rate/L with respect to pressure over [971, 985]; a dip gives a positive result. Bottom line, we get -2.84 kPa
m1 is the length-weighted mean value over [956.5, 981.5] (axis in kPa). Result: 95.6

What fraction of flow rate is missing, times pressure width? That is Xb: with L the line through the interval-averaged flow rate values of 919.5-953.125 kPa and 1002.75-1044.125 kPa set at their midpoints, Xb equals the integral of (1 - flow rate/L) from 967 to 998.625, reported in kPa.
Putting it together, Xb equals 5.6 kPa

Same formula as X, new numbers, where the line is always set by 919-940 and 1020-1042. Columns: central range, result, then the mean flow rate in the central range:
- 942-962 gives 9.5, 86.2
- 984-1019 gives 6.2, 128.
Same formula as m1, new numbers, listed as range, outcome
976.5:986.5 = 137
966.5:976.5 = 103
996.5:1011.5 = 124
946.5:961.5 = 77.4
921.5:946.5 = 158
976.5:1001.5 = 125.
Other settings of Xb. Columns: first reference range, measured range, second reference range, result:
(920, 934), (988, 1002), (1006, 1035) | 3.4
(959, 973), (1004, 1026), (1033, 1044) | -1.5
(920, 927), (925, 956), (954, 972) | 1.6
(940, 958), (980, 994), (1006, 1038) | -0.9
